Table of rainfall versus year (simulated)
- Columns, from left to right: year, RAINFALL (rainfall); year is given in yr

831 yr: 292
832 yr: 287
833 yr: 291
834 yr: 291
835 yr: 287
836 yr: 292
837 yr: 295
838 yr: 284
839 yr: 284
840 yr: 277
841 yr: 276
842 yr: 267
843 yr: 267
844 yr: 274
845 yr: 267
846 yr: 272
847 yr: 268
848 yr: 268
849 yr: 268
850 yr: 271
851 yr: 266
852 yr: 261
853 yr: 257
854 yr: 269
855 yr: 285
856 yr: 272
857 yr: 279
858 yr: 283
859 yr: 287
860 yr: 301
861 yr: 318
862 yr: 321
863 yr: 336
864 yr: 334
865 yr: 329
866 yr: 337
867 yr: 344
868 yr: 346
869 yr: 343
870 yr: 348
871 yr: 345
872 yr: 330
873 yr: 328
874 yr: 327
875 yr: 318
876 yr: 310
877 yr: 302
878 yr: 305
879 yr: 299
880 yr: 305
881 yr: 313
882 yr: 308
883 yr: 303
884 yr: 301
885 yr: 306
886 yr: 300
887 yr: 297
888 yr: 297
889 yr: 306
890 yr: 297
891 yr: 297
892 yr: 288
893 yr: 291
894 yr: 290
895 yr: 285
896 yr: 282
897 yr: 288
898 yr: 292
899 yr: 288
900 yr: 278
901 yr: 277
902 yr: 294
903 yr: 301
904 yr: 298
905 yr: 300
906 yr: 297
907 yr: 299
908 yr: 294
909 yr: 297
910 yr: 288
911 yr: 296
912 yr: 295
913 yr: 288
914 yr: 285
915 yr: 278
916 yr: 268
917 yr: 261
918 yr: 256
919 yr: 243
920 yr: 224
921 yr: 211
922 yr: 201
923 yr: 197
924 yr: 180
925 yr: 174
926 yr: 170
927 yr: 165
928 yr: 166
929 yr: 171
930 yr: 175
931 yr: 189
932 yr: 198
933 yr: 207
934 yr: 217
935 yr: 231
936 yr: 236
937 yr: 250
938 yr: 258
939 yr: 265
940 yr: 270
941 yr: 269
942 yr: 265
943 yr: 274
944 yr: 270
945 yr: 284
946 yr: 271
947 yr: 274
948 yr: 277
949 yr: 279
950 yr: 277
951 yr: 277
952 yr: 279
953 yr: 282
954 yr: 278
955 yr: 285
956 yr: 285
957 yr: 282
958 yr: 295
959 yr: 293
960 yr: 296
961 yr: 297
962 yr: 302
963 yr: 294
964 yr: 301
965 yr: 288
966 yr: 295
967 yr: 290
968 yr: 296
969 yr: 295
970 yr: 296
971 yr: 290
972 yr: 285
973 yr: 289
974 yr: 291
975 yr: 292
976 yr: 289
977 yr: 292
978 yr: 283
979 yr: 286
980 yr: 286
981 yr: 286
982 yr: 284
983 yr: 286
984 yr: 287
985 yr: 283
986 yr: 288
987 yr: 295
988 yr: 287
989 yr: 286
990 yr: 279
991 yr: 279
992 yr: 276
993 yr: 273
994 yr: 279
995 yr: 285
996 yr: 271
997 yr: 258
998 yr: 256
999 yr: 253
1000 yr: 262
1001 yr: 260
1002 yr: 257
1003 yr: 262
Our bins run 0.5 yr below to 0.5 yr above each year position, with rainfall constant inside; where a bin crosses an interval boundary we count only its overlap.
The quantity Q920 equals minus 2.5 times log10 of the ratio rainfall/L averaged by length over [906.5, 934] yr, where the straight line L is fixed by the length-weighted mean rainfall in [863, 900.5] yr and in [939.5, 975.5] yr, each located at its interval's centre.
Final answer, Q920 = 0.27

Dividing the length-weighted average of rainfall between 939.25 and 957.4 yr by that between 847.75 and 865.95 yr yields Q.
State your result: 0.95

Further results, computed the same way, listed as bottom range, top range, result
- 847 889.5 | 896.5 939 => 0.81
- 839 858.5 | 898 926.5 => 0.97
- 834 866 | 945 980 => 1.01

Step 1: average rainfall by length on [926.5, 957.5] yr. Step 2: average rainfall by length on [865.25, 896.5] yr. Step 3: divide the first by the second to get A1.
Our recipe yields 0.80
